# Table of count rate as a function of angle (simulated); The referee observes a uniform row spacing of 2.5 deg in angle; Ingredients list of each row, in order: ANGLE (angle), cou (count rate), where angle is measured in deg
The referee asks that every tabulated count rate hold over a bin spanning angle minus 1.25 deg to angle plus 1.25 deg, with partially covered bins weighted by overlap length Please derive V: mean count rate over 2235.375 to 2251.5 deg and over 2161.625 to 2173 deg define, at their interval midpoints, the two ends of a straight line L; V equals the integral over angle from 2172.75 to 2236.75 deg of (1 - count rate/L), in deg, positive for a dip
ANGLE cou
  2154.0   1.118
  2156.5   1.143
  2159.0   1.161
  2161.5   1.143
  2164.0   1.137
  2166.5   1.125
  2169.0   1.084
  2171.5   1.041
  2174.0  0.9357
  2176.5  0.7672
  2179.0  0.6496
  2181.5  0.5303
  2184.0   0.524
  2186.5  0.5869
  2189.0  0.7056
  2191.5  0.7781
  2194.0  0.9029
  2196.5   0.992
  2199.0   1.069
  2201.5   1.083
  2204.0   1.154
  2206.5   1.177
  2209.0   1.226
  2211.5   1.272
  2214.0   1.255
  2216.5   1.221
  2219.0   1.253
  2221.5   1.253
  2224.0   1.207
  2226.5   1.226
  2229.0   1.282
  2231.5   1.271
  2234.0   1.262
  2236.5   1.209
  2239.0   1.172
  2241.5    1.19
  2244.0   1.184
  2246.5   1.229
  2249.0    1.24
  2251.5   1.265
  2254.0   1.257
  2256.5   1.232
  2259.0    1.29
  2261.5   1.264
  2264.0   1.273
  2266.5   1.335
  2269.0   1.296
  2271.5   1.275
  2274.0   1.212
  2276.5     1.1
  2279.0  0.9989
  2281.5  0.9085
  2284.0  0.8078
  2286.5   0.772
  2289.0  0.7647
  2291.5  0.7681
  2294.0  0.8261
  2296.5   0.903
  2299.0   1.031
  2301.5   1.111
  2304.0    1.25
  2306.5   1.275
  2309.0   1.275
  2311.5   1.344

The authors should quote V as 7.2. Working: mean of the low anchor 1.1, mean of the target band 1.03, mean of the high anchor 1.21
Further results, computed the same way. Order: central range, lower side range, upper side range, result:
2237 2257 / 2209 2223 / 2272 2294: -2.3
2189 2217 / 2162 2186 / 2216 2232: 0.2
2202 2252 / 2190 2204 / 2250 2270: -4.9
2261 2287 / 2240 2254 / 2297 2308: 1.6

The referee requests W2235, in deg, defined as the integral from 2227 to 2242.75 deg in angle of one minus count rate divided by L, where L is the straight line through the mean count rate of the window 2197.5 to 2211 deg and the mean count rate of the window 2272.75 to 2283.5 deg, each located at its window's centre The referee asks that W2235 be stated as -1.85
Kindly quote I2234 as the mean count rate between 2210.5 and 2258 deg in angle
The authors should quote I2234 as 1.24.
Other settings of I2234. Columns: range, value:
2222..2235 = 1.25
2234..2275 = 1.25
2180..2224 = 1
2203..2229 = 1.23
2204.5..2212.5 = 1.22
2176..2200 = 0.747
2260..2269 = 1.29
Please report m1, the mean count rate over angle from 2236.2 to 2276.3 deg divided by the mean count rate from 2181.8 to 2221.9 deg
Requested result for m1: 1.23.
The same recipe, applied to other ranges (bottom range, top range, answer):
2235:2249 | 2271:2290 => 0.81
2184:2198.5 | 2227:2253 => 1.57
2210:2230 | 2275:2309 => 0.78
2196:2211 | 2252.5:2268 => 1.13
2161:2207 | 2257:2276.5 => 1.39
